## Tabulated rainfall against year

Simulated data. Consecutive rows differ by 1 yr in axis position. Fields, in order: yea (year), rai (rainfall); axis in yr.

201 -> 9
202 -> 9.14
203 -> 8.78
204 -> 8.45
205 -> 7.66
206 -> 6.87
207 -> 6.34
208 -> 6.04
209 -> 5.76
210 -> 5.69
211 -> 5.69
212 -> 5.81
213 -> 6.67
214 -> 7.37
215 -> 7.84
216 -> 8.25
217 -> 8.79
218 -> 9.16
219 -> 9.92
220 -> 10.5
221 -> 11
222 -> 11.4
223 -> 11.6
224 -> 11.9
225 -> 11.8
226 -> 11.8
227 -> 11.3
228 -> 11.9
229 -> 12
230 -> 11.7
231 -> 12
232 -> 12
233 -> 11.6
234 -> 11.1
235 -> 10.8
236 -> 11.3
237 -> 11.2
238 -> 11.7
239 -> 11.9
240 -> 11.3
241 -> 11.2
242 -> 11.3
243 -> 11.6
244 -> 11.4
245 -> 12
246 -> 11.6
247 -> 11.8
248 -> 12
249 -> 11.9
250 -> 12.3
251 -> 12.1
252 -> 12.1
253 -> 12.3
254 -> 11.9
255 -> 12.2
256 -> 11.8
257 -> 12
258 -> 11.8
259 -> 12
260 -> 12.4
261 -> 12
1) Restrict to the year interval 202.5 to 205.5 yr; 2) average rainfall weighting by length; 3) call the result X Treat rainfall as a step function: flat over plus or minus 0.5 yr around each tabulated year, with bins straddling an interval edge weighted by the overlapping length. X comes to 8.3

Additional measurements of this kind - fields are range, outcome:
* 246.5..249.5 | 11.9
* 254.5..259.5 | 12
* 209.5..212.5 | 5.73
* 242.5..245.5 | 11.7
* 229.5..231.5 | 11.8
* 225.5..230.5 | 11.7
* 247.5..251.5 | 12.1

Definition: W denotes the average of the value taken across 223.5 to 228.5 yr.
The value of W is 11.7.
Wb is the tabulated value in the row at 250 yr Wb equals 12.3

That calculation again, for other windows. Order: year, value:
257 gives 12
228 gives 11.9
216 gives 8.25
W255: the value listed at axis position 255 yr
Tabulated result 12.2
